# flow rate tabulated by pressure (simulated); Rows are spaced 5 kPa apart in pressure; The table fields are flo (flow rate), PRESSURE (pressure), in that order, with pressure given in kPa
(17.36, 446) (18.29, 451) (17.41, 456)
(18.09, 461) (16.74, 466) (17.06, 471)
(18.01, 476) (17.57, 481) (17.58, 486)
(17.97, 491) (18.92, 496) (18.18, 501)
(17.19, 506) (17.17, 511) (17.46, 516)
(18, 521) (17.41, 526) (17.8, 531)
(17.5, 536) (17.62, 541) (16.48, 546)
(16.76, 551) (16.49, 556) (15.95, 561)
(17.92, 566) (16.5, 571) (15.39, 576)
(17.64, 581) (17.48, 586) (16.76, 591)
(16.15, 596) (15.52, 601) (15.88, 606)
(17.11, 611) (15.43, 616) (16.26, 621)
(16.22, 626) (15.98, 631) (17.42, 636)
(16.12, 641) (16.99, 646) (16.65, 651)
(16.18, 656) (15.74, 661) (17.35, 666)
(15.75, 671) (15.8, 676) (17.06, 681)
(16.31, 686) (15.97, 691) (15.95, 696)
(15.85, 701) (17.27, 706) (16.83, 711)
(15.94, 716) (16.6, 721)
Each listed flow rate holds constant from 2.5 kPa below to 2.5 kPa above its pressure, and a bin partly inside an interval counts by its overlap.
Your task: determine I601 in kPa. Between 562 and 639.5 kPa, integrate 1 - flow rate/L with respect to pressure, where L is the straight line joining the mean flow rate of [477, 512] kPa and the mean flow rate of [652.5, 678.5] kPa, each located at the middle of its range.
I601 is 1.4 kPa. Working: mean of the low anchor 17.8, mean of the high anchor 16.2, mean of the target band 16.5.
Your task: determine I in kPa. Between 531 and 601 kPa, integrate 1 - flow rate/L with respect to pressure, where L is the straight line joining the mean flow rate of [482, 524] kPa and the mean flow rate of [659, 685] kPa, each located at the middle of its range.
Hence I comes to 1.83 kPa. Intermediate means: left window 17.8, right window 16.3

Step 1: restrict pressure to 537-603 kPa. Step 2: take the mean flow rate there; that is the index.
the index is 16.7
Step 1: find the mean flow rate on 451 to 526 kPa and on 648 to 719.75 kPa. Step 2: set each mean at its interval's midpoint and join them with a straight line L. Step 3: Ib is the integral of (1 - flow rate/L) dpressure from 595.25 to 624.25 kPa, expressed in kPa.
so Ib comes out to 1.4 kPa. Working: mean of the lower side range 17.7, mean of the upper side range 16.3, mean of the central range 16.1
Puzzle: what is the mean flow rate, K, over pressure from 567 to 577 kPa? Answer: 16.3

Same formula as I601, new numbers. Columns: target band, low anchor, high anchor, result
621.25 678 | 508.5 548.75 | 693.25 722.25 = 1.2 kPa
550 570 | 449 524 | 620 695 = 0.4 kPa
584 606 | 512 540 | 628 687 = 0.8 kPa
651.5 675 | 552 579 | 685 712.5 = 0.2 kPa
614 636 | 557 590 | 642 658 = 0.7 kPa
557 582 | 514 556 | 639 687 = 0.7 kPa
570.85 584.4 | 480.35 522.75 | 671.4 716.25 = 0.5 kPa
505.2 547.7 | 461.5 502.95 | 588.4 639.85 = -0.4 kPa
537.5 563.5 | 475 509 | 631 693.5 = 1.1 kPa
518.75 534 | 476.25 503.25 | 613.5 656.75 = -0.1 kPa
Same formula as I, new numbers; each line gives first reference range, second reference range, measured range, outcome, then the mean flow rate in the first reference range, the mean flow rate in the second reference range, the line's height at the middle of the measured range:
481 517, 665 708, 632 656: -0.04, 17.8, 16.3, 16.7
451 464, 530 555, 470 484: 0.05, 17.8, 17.2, 17.7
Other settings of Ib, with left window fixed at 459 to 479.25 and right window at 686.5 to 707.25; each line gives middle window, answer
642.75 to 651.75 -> -0.2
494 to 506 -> -0.7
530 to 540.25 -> -0.3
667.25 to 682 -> 0.1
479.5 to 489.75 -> -0.1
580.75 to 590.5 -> -0.3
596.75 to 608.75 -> 0.7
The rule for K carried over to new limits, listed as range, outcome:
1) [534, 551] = 17.1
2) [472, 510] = 17.9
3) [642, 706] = 16.3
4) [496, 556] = 17.4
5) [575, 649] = 16.4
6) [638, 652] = 16.6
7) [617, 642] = 16.4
